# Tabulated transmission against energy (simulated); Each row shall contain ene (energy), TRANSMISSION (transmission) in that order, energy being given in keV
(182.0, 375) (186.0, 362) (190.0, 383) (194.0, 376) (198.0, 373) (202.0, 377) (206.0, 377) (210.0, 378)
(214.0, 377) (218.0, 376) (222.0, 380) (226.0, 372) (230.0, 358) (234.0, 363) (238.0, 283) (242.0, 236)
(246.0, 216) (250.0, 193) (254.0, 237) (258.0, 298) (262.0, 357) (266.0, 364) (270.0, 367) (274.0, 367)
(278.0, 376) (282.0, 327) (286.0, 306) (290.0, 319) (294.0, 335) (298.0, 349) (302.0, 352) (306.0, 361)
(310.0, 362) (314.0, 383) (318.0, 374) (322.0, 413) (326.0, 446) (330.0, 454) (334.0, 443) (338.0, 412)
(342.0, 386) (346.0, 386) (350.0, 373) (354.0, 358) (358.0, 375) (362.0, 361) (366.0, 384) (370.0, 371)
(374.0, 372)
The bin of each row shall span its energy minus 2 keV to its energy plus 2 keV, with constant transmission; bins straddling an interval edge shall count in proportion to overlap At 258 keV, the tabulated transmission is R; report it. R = 298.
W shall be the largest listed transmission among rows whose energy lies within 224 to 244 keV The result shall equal 372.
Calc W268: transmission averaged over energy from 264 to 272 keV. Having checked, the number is 366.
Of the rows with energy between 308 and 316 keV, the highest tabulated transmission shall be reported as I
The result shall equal 383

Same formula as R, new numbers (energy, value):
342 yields 386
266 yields 364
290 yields 319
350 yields 373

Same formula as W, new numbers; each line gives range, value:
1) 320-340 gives 454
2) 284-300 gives 349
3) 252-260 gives 298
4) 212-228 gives 380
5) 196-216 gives 378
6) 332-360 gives 443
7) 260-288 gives 376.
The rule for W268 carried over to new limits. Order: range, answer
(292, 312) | 352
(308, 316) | 372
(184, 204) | 374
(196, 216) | 376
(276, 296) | 333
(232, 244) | 294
